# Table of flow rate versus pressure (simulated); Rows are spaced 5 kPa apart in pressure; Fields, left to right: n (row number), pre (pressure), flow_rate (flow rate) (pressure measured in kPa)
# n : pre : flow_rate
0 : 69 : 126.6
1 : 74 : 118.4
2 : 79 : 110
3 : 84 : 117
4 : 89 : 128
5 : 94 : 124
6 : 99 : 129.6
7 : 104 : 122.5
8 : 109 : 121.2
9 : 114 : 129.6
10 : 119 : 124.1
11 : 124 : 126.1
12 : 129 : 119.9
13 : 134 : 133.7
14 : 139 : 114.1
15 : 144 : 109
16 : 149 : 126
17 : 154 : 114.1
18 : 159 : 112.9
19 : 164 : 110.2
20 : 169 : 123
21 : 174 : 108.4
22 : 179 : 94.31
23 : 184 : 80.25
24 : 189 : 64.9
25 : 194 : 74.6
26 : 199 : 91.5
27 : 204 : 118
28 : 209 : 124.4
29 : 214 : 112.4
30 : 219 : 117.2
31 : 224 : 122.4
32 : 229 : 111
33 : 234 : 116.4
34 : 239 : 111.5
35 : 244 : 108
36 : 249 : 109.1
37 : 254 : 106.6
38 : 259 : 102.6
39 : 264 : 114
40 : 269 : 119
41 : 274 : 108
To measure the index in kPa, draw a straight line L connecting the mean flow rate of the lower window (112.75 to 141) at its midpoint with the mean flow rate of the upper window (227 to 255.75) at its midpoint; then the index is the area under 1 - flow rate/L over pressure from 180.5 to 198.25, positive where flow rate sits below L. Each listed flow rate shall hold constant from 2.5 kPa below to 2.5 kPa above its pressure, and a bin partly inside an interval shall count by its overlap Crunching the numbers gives 6.17 kPa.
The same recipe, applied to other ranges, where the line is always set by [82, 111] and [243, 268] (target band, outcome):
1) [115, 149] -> -0.39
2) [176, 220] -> 6.58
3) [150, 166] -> 0.58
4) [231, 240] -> -0.29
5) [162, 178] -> 0.65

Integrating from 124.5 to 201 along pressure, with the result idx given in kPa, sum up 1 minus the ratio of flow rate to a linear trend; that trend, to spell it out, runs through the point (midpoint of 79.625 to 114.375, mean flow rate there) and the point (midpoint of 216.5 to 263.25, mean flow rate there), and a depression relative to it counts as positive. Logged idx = 8.1 kPa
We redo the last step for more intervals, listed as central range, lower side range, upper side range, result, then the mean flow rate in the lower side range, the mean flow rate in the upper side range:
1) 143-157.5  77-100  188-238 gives -0.4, 121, 107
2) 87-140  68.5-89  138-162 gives -3.7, 118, 115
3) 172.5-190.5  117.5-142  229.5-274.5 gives 4.7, 123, 111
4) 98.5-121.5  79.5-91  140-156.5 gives -1.3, 120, 116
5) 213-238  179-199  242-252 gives -4.8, 78.2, 108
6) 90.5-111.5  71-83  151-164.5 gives -1.8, 115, 113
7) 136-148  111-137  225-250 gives 0.9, 126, 112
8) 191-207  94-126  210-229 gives 3.2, 125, 117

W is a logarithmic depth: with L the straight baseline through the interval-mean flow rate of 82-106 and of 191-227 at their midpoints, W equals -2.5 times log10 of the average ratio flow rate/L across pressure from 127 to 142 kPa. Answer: -0.032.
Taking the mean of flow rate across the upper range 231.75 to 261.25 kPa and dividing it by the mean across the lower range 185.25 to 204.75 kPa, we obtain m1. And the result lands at 1.3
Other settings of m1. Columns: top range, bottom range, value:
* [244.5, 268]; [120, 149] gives 0.90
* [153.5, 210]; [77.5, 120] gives 0.81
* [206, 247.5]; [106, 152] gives 0.94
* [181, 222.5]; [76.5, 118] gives 0.80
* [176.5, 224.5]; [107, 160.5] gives 0.82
